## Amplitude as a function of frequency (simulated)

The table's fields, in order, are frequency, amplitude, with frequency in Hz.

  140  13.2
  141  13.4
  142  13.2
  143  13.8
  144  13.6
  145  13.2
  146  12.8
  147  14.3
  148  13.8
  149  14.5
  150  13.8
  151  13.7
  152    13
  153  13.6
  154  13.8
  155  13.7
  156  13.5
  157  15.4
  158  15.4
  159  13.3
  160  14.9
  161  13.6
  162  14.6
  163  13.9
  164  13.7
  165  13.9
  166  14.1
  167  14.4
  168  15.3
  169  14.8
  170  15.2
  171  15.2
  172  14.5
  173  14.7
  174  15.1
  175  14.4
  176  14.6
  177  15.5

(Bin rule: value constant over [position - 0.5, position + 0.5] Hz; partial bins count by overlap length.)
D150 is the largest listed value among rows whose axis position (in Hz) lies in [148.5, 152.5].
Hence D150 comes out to 14.5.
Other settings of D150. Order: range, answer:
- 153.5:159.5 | 15.4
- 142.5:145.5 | 13.8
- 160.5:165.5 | 14.6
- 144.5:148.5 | 14.3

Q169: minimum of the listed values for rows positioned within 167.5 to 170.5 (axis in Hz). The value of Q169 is 14.8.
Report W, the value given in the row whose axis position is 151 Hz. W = 13.7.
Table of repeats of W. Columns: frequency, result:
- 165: 13.9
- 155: 13.7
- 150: 13.8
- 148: 13.8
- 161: 13.6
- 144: 13.6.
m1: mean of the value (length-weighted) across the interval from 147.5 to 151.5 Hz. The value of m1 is 13.9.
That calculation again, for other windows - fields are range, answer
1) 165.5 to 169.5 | 14.7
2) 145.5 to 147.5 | 13.6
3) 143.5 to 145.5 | 13.4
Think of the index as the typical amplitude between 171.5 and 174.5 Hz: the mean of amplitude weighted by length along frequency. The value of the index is 14.8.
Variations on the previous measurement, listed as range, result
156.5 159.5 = 14.7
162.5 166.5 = 13.9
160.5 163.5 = 14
